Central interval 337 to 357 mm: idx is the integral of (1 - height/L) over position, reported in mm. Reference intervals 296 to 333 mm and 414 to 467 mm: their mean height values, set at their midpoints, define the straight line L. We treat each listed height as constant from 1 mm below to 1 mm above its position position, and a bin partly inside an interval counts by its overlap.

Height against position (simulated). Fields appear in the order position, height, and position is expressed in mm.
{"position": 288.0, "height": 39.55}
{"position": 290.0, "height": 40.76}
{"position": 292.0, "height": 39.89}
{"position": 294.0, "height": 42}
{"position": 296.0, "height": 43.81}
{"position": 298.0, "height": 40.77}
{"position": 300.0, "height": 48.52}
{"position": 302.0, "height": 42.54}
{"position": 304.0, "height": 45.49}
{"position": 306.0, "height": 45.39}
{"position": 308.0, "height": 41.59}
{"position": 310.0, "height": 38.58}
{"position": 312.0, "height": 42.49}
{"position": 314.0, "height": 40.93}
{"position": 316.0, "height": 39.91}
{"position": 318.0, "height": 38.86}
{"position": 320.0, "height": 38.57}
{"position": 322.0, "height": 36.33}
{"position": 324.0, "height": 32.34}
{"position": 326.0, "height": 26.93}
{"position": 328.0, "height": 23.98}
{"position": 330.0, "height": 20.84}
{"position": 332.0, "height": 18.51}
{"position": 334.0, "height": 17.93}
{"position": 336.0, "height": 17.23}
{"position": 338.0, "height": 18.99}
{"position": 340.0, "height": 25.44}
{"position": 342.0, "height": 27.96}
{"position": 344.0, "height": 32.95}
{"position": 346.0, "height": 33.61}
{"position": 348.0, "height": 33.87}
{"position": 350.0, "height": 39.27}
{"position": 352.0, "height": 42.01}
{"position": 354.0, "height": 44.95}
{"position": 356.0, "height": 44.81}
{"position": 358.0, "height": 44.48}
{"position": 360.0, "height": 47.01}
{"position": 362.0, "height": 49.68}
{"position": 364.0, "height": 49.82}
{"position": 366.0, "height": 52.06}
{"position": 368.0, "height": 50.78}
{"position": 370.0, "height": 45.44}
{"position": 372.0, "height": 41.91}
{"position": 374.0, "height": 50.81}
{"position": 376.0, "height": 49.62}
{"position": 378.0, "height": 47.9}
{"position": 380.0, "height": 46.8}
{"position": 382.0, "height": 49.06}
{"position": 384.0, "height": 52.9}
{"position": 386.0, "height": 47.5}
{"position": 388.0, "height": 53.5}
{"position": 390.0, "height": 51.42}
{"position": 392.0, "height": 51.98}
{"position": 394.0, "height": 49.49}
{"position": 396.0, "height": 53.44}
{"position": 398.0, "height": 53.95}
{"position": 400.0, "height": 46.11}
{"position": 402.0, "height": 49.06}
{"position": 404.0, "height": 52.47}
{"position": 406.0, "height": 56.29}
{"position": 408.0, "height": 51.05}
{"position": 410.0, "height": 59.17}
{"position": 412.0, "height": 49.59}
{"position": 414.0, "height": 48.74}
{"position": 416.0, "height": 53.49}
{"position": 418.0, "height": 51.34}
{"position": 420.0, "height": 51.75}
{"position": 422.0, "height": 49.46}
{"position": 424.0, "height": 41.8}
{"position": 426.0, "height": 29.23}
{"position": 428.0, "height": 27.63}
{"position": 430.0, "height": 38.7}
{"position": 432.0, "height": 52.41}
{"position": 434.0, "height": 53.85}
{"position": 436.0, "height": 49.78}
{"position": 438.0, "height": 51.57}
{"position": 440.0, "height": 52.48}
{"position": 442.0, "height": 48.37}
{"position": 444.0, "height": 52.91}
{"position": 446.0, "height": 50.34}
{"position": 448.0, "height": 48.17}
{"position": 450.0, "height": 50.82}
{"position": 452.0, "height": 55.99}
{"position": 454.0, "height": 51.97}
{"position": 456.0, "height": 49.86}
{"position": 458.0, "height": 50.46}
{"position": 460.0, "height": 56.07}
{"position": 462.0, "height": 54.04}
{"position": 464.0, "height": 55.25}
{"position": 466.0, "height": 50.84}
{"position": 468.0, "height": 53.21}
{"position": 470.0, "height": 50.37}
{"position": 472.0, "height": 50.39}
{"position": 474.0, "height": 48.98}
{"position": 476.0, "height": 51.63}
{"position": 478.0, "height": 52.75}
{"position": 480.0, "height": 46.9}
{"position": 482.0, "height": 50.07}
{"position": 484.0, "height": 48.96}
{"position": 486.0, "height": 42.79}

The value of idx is 2.92 mm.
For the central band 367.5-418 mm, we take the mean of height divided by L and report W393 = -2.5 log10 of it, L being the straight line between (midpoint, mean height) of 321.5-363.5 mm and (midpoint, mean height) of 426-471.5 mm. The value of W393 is -0.24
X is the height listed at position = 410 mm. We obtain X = 59.17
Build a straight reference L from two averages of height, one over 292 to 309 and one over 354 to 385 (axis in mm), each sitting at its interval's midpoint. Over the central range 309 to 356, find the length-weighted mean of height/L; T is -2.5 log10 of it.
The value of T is 0.38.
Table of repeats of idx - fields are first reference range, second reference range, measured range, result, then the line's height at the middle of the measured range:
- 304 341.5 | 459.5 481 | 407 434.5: -1.21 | 45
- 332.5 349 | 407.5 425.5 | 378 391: -3.33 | 39.8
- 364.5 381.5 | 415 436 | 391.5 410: -2.11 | 46.6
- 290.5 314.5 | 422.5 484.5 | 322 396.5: 8.70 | 45.1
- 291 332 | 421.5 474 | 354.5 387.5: -4.13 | 42.8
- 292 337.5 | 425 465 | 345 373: -2.86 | 40.1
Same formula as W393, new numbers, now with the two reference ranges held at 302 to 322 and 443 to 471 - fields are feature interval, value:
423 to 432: 0.345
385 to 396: -0.087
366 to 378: -0.056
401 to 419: -0.081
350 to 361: 0.007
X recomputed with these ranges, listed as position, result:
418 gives 51.34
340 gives 25.44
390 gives 51.42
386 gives 47.5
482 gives 50.07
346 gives 33.61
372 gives 41.91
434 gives 53.85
